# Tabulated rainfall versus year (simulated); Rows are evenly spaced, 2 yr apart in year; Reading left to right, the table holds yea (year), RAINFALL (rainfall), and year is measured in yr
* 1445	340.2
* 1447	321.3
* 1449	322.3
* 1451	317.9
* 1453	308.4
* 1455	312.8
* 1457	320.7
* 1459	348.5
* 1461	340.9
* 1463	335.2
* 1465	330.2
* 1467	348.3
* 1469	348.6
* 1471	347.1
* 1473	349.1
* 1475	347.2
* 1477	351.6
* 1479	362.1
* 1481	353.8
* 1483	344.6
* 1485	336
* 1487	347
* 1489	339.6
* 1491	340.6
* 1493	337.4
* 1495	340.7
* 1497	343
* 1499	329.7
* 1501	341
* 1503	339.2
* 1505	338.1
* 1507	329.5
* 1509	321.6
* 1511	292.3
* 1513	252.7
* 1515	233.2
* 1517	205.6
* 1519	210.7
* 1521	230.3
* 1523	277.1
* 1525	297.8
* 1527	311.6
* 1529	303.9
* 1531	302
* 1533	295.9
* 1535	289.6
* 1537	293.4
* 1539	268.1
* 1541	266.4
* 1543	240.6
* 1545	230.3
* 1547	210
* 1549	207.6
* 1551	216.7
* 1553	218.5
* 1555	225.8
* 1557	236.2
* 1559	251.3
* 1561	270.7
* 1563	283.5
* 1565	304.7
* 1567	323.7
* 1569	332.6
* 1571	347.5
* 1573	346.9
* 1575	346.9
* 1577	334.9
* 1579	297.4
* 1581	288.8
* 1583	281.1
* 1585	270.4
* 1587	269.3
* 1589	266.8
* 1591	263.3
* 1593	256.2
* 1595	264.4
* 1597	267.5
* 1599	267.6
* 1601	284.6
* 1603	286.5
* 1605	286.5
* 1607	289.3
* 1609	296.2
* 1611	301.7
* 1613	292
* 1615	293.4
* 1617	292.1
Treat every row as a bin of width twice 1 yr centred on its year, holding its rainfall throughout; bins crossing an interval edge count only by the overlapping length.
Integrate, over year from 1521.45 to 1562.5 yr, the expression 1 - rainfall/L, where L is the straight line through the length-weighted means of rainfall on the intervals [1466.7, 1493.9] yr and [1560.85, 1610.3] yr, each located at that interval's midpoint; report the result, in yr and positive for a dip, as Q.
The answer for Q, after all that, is 7.2 yr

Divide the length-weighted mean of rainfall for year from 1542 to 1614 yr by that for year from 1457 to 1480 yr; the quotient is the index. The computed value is 0.8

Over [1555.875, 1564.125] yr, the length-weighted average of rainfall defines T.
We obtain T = 261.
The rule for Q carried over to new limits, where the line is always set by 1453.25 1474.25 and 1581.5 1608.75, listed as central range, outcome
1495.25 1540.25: 2.84 yr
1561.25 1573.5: -1.35 yr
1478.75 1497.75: -1.07 yr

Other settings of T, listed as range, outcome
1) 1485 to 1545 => 297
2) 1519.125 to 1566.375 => 262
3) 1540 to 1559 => 229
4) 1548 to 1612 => 281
